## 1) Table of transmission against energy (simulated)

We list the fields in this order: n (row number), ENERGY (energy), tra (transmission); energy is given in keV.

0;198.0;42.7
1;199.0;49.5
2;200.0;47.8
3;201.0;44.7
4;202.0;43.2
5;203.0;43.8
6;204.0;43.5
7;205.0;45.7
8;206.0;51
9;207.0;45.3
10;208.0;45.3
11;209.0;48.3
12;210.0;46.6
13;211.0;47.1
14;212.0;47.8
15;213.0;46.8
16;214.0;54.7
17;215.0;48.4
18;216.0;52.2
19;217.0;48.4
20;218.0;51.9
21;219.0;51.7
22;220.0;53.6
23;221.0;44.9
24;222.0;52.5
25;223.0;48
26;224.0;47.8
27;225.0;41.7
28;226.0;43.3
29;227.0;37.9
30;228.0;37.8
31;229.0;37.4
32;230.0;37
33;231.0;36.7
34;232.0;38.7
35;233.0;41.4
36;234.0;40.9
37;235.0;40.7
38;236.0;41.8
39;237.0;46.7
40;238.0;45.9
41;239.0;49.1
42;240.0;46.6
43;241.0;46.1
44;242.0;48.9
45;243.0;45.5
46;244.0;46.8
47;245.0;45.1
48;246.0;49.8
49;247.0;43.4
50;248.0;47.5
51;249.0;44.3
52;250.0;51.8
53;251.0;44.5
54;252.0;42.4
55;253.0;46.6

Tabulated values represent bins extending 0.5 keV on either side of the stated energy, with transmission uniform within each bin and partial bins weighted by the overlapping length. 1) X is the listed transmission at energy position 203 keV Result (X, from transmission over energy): 43.8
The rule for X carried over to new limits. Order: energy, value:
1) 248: 47.5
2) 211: 47.1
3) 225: 41.7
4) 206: 51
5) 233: 41.4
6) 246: 49.8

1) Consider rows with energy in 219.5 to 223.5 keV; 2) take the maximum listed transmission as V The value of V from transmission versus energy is 53.6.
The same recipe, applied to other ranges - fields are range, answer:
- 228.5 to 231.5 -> 37.4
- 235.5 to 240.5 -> 49.1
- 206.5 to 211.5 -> 48.3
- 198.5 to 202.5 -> 49.5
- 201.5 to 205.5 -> 45.7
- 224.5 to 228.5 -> 43.3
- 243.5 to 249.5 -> 49.8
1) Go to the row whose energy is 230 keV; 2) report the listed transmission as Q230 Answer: 37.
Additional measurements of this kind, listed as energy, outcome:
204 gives 43.5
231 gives 36.7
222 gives 52.5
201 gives 44.7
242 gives 48.9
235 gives 40.7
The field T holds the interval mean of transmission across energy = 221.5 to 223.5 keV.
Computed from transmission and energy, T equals 50.2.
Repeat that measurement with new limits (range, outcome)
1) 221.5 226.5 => 46.7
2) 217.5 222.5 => 50.9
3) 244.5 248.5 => 46.4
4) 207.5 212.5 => 47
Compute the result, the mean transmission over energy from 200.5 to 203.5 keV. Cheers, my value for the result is 43.9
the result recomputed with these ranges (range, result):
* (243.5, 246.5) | 47.2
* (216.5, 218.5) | 50.1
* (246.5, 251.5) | 46.3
